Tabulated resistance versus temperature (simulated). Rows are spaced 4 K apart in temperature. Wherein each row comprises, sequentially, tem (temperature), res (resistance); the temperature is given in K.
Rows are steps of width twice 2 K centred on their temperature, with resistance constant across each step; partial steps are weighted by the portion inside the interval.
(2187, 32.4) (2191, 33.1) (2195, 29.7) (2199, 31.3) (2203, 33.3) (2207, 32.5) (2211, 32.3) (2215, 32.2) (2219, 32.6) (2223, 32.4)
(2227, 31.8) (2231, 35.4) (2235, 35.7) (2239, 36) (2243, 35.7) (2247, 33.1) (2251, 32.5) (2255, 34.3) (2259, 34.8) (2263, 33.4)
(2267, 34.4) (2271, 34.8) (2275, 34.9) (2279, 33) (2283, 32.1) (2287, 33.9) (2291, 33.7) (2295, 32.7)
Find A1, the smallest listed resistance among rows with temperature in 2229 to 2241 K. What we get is 35.4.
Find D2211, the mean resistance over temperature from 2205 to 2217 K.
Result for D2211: 32.3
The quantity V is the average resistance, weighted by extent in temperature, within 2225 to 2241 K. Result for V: 34.7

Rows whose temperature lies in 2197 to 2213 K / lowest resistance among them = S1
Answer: 31.3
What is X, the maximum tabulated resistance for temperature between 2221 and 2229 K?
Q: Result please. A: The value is 32.4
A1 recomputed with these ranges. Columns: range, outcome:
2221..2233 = 31.8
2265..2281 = 33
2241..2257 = 32.5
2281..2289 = 32.1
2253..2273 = 33.4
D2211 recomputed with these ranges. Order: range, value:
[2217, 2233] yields 33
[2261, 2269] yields 33.9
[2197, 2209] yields 32.4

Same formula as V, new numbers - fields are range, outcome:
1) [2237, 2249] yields 34.9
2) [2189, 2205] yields 31.8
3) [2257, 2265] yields 34.1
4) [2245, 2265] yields 33.6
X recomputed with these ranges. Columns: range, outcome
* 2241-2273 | 35.7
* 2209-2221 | 32.6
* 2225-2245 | 36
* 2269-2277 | 34.9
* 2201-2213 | 33.3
